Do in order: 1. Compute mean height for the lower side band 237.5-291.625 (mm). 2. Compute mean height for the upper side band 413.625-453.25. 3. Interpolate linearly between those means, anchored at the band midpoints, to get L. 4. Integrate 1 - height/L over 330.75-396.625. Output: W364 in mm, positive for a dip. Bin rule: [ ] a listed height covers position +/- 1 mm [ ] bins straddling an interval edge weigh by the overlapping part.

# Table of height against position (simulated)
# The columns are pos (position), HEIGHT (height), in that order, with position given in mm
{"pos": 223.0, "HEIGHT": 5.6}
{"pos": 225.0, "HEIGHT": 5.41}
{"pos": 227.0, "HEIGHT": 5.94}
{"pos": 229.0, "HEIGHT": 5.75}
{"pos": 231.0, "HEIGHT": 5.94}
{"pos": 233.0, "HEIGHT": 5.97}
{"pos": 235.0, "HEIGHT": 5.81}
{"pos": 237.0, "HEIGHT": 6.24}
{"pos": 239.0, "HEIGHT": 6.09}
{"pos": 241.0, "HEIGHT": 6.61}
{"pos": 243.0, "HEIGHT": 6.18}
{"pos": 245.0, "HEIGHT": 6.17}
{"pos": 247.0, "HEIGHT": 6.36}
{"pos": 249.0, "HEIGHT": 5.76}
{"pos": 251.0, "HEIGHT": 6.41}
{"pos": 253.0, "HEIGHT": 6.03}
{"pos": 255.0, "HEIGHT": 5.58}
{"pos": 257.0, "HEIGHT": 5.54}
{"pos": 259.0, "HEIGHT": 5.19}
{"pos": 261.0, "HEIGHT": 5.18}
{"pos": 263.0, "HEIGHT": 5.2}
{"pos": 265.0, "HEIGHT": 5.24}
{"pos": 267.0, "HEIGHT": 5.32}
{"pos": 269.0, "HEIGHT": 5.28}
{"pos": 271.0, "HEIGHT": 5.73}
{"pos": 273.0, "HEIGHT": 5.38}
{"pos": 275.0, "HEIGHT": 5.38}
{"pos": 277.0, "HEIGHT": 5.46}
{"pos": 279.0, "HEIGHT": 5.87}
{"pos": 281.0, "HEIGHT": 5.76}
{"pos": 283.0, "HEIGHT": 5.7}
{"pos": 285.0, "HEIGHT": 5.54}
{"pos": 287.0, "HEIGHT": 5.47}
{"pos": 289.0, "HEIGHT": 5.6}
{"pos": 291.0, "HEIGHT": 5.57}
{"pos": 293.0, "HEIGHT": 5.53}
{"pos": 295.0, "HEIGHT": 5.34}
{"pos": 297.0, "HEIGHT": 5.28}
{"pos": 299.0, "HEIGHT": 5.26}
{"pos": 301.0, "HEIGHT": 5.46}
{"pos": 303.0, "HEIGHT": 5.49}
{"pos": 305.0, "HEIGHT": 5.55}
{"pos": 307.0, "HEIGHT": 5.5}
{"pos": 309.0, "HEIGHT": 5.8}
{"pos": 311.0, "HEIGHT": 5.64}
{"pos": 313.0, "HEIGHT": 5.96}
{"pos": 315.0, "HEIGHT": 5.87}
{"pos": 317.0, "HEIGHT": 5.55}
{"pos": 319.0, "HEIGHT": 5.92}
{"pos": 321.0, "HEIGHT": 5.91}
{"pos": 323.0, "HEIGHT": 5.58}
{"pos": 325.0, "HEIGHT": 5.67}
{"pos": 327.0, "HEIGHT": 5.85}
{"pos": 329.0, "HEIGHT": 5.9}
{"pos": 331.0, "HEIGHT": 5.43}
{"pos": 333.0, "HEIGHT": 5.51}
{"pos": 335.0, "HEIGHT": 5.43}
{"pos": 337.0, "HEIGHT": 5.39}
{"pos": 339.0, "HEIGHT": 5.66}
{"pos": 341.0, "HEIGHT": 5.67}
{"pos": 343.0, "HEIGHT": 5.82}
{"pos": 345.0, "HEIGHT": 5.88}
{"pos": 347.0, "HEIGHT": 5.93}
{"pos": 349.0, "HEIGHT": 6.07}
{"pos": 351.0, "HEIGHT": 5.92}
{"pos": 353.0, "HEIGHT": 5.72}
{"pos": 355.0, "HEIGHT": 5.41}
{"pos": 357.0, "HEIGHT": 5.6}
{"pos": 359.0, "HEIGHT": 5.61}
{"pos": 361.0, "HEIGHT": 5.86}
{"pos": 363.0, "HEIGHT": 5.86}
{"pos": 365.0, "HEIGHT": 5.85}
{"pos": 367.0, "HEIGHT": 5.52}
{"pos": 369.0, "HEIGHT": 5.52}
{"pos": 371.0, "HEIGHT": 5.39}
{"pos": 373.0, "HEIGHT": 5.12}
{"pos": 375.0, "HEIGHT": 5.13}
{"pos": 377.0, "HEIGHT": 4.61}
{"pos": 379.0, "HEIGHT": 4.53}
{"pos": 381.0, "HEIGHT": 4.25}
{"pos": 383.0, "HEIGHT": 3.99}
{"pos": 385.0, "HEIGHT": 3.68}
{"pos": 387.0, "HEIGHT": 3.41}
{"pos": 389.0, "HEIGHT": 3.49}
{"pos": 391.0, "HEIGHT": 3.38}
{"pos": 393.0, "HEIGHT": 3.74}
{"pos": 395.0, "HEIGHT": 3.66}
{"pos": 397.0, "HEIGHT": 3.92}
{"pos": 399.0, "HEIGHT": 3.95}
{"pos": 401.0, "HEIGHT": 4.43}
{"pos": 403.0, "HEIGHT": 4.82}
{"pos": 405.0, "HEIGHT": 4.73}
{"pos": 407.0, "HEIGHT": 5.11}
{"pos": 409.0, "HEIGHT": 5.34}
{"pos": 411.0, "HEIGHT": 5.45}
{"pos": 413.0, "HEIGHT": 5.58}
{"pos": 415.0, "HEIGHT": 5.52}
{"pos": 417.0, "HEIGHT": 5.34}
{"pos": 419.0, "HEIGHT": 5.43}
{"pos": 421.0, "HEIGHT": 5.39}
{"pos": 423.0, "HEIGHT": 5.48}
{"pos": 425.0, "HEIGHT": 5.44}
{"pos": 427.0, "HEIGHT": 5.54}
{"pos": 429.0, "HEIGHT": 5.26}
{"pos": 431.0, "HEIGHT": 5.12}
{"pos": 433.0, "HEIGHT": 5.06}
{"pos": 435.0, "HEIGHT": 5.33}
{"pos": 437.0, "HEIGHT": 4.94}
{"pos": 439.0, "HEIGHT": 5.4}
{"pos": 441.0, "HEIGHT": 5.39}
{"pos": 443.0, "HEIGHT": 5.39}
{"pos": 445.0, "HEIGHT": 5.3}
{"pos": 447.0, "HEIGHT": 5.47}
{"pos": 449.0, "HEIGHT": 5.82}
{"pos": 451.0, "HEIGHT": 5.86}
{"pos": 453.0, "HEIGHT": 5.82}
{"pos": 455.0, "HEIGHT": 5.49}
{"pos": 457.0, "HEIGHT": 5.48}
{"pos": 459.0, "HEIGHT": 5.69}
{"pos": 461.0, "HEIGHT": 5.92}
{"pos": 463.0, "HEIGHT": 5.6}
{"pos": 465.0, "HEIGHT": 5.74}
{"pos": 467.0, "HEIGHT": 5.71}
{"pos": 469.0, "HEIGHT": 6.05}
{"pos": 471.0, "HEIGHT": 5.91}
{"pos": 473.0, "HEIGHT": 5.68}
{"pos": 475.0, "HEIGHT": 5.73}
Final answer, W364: 5.4 mm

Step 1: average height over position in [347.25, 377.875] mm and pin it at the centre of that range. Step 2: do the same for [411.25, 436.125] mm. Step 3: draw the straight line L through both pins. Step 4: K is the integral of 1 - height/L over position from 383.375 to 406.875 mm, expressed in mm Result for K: 6.4 mm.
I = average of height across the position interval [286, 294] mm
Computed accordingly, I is 5.54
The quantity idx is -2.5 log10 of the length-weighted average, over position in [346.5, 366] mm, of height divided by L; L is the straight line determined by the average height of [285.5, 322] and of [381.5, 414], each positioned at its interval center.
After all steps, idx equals -0.187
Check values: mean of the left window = 5.59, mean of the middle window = 5.78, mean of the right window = 4.29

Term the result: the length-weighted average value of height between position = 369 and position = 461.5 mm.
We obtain 4.97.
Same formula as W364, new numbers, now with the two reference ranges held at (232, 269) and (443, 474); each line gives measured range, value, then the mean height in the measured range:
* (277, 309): 1.40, 5.53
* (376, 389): 3.86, 4.03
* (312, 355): 0.20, 5.74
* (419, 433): 0.88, 5.35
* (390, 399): 3.18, 3.71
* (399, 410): 1.77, 4.8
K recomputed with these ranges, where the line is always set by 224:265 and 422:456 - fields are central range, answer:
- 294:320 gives 0.6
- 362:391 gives 4.5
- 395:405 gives 2.3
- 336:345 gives 0.0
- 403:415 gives 0.6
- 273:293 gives 0.6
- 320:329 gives -0.2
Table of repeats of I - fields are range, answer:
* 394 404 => 4.16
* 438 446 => 5.37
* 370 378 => 5.06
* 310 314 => 5.8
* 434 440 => 5.22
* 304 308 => 5.53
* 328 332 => 5.67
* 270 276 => 5.5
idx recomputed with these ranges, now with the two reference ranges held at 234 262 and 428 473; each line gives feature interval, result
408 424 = 0.032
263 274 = 0.101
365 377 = 0.074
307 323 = 0.006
